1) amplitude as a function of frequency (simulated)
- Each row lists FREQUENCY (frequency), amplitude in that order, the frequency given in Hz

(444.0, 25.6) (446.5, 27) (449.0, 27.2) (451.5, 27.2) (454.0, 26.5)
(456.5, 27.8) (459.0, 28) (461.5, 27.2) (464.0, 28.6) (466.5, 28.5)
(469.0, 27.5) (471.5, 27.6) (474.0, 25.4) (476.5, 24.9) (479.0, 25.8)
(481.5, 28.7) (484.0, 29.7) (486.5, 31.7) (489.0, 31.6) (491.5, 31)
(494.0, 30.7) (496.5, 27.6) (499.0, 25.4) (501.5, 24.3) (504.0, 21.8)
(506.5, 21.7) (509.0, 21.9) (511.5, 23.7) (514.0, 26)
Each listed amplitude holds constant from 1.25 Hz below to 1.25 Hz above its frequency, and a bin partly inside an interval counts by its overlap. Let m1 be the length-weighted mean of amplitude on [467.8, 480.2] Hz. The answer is 26.2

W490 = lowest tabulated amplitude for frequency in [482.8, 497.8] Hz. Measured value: 27.6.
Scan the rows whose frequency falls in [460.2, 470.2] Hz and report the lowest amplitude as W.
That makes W 27.2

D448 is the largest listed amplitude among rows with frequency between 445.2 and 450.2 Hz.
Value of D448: 27.2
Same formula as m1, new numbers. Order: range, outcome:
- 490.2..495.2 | 30.9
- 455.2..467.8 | 28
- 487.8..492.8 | 31.3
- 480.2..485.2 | 29.2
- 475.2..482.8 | 26.5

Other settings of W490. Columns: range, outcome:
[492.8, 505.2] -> 21.8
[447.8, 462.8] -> 26.5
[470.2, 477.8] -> 24.9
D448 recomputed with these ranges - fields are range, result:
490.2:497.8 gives 31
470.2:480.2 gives 27.6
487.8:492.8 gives 31.6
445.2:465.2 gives 28.6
